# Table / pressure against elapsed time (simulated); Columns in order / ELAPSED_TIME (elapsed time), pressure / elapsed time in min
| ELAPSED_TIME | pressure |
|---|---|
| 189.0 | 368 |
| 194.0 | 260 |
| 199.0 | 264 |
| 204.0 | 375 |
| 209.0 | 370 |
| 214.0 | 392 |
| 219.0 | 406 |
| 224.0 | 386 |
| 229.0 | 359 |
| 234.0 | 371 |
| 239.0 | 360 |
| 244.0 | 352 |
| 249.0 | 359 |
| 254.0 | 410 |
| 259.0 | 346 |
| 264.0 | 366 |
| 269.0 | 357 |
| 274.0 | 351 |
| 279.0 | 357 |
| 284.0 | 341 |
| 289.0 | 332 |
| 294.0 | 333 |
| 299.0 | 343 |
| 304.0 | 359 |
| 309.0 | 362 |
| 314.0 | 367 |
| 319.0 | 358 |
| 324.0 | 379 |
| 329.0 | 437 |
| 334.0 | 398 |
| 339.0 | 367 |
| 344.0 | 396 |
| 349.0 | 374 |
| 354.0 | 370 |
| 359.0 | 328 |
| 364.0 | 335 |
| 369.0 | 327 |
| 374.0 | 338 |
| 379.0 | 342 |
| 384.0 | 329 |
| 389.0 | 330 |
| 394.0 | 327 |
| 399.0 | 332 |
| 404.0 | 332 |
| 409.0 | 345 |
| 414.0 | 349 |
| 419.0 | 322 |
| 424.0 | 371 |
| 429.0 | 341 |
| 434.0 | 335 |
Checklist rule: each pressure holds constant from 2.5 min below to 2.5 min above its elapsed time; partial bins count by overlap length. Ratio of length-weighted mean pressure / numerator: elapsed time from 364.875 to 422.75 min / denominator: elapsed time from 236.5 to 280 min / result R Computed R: 0.92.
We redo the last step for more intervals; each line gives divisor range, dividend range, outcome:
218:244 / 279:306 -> 0.92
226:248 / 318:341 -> 1.08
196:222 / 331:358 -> 1.05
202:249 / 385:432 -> 0.91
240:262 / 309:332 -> 1.05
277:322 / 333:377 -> 1.02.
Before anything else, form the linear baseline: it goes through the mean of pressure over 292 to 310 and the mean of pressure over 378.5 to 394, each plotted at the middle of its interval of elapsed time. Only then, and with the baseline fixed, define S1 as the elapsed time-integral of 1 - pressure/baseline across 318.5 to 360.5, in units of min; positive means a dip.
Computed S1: -4.9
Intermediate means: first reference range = 349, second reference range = 332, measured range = 381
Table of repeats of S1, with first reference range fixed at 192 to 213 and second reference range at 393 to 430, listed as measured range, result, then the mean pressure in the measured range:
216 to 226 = -2.2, 396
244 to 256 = -1.8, 377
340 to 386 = -1.8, 350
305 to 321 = -1.4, 362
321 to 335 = -2.9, 404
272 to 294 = -0.9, 344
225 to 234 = -1.1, 367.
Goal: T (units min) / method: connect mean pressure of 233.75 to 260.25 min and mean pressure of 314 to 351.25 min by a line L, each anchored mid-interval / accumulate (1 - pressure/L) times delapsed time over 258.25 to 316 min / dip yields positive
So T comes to 3.8 min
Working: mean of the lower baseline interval 367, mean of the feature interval 351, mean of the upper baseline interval 386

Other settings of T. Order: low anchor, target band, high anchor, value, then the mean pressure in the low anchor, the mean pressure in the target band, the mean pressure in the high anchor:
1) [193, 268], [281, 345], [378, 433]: -3.1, 360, 366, 338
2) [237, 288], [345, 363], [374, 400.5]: -1.0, 359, 359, 333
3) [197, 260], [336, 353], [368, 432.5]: -1.6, 367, 379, 338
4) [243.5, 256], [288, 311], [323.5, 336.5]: 2.9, 376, 346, 409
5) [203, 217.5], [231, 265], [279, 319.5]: 0.1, 381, 366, 349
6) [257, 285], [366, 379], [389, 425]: 0.3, 354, 334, 338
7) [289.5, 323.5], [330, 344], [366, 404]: -1.8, 354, 391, 332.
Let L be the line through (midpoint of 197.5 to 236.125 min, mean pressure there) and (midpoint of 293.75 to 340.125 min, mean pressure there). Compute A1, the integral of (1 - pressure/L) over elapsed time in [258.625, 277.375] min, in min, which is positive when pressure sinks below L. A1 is 0.7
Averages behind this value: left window 368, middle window 356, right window 372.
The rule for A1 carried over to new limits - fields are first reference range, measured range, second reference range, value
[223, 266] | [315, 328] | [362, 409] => -1.0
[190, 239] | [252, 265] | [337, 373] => -0.7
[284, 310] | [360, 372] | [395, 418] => 0.3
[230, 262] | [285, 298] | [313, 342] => 1.5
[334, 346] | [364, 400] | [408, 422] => 2.7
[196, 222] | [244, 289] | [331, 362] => 0.8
